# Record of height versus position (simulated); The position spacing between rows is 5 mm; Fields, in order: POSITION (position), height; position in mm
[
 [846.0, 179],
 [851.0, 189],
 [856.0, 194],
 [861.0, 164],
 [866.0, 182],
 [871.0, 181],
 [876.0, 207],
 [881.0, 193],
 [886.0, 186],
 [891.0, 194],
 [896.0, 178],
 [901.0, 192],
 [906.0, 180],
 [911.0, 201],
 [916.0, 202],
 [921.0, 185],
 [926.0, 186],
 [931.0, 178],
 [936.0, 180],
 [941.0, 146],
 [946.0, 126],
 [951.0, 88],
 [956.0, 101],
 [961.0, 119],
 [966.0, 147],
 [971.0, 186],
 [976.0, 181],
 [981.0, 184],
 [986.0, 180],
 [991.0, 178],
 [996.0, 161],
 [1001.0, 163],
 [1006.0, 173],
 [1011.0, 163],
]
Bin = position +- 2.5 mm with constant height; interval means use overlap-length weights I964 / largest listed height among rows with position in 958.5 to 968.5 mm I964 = 147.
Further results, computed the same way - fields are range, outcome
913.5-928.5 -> 202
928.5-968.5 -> 180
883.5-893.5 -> 194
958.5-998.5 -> 186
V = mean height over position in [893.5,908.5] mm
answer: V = 183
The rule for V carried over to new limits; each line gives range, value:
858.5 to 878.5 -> 184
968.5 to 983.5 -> 184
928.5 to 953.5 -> 144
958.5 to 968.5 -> 133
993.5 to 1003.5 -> 162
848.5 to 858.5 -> 192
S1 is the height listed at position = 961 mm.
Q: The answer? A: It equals 119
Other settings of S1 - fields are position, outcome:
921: 185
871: 181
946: 126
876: 207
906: 180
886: 186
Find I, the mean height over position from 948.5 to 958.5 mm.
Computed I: 94.5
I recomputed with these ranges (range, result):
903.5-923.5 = 192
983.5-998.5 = 173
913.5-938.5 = 186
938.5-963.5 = 116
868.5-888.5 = 192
